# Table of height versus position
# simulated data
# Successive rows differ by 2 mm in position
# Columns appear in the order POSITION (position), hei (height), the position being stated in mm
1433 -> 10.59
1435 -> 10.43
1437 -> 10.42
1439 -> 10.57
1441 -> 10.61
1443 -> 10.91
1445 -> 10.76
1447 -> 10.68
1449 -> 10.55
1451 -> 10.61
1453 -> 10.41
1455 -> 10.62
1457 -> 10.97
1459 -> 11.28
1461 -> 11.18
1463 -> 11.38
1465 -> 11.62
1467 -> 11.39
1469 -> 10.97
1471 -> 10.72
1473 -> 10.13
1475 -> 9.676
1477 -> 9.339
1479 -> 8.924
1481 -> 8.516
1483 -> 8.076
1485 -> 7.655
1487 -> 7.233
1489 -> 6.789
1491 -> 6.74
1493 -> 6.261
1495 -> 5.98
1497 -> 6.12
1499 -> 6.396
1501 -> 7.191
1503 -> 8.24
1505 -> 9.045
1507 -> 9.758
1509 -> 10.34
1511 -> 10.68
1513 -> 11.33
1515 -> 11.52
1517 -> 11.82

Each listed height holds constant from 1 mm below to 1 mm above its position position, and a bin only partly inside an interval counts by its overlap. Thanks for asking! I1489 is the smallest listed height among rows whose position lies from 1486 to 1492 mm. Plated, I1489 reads 6.74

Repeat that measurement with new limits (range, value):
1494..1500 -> 5.98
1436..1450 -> 10.42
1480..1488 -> 7.233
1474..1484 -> 8.076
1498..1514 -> 6.396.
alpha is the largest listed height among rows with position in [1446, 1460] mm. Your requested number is 11.28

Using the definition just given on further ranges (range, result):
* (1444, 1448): 10.76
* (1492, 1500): 6.396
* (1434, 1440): 10.57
